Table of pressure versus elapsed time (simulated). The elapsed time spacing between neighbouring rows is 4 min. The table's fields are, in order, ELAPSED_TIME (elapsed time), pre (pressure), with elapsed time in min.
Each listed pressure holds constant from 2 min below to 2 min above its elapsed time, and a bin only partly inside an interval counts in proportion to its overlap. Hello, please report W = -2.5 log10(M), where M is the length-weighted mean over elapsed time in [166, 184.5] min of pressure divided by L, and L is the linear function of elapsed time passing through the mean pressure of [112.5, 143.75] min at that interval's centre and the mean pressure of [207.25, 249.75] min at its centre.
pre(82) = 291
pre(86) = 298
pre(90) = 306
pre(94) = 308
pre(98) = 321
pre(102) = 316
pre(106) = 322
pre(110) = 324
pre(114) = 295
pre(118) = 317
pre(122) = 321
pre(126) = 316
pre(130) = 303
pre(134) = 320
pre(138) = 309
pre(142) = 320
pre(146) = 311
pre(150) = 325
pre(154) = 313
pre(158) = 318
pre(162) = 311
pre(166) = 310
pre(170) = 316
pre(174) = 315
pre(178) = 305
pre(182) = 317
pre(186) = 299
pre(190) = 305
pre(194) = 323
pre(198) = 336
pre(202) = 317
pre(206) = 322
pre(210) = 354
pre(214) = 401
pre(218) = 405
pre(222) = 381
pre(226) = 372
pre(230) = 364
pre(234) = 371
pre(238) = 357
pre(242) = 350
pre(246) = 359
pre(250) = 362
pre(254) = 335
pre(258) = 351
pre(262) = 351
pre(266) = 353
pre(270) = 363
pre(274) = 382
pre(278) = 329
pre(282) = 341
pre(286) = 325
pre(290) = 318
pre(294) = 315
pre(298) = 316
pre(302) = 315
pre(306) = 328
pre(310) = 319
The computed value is 0.090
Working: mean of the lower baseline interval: 313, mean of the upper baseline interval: 370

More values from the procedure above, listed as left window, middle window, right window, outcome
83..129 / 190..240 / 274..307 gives -0.11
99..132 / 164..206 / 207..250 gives 0.11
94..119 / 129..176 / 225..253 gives 0.06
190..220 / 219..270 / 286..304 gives -0.08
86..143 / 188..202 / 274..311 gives 0.00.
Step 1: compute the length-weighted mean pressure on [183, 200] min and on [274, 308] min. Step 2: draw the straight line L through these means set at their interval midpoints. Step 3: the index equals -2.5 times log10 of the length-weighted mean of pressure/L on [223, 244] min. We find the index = -0.14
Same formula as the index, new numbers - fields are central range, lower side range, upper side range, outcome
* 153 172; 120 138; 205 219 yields 0.08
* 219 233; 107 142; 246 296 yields -0.12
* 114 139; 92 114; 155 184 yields 0.01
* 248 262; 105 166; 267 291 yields -0.03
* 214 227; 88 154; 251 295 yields -0.17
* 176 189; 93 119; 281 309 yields 0.04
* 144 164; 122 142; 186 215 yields 0.01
